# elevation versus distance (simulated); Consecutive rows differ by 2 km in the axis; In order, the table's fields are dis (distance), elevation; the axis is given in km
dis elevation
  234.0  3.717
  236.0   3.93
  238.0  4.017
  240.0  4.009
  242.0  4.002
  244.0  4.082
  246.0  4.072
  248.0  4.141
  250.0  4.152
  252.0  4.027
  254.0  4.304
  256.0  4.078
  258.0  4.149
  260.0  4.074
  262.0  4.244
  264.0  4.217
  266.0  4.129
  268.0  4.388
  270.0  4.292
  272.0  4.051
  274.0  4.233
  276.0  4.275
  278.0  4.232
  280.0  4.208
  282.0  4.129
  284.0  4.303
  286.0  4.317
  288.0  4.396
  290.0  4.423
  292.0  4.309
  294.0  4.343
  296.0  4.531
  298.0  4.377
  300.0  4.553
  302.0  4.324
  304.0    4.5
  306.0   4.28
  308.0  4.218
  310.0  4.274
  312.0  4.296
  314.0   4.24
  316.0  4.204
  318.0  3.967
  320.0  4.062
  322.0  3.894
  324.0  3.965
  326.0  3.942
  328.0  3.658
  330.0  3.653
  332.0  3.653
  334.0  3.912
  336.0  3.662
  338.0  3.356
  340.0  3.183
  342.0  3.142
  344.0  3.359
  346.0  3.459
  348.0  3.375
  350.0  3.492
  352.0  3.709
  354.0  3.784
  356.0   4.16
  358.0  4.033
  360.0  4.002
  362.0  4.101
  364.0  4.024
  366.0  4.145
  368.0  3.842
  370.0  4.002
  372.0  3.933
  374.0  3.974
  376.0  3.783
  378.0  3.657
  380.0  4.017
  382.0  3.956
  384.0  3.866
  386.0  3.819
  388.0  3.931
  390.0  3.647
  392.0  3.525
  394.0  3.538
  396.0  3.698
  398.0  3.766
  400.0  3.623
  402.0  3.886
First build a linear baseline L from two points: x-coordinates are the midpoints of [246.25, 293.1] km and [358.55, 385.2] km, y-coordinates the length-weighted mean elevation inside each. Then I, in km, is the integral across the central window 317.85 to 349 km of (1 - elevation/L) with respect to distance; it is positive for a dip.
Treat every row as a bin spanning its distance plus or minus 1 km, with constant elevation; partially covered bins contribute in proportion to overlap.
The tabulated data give 3.2 km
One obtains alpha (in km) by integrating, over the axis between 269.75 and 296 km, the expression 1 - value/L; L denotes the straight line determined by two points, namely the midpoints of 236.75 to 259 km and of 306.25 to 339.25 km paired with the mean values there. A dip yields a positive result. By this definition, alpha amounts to -1.7 km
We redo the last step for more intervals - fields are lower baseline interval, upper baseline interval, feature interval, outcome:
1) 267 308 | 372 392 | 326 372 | 3.2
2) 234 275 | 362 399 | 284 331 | -2.4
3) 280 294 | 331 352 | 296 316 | -1.6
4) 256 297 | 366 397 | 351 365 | -0.2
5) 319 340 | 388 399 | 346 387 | -1.9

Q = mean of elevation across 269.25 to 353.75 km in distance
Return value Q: 4.01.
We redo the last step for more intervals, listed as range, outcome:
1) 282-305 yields 4.39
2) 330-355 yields 3.51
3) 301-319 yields 4.26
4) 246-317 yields 4.26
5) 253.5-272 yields 4.2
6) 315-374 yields 3.79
